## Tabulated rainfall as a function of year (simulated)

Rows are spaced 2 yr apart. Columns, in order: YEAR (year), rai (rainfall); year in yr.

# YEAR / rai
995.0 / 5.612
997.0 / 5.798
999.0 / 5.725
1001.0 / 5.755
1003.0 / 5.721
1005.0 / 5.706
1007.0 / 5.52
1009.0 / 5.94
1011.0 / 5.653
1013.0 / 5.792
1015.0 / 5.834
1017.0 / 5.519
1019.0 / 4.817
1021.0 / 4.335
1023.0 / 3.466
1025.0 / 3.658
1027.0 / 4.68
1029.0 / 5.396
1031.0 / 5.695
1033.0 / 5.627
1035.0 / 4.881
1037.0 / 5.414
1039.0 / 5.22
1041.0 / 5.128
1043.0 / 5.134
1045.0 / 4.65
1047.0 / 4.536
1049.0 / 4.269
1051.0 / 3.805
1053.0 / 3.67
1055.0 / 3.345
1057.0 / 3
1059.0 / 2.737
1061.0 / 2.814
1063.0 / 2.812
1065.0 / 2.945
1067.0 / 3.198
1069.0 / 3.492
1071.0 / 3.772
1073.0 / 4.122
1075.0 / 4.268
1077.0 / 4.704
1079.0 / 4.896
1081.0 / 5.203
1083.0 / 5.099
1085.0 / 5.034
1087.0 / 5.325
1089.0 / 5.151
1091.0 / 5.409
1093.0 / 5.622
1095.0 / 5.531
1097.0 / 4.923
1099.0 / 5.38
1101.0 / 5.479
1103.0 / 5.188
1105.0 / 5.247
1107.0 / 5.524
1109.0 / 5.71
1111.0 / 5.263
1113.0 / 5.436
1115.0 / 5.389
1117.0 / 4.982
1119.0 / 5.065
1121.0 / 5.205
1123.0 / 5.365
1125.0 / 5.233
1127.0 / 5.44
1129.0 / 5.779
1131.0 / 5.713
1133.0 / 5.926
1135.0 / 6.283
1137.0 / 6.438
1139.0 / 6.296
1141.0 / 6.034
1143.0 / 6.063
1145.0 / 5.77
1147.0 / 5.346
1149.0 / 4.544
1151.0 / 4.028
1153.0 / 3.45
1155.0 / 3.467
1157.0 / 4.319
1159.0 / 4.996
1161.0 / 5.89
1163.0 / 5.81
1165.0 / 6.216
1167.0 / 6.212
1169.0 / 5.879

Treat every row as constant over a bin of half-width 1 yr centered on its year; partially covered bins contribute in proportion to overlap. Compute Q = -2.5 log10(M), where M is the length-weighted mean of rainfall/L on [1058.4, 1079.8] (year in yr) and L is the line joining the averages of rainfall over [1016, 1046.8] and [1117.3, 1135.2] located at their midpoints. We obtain 0.38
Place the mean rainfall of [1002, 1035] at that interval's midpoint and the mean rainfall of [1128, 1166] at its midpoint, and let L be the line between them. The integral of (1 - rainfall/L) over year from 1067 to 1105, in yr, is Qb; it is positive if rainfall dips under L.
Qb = 3.0 yr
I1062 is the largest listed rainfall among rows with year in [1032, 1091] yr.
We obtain 5.627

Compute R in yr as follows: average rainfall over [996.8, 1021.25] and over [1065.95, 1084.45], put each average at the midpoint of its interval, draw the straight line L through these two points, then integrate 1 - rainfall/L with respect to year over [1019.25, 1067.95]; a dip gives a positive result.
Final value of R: 7.4 yr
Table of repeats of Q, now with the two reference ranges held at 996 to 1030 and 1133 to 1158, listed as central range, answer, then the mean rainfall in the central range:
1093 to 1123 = -0.02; 5.32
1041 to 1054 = 0.19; 4.4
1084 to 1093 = -0.01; 5.27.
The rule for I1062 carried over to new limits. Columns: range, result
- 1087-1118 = 5.71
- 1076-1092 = 5.409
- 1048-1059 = 4.269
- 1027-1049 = 5.695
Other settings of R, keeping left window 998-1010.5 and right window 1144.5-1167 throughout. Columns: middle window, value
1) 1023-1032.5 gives 1.44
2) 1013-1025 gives 1.84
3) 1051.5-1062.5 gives 4.68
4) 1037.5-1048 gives 1.08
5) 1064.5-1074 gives 3.26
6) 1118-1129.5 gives -0.52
